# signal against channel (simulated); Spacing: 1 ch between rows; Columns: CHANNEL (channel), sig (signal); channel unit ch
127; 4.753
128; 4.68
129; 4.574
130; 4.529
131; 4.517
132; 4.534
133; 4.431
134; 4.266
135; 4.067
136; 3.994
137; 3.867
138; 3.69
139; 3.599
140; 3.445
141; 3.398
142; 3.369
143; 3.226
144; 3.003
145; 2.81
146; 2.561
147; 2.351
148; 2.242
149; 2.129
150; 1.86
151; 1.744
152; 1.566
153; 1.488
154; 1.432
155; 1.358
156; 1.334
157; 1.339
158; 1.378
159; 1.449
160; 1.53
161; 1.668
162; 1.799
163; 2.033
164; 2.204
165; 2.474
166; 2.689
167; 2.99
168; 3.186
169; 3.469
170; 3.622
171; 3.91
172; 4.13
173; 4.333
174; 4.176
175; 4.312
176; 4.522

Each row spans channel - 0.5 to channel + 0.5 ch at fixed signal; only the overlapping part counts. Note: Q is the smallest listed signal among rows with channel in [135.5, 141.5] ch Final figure 3.398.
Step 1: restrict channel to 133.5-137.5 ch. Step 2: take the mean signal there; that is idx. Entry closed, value 4.05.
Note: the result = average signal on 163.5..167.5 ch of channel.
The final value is 2.59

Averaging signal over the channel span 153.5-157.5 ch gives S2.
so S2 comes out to 1.37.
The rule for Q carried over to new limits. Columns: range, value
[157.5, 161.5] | 1.378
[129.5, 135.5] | 4.067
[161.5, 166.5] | 1.799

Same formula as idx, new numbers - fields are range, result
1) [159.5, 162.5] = 1.67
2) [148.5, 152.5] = 1.82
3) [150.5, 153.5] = 1.6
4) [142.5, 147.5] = 2.79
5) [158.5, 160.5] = 1.49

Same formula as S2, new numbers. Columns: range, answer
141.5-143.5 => 3.3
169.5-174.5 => 4.03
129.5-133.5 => 4.5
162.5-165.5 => 2.24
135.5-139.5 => 3.79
